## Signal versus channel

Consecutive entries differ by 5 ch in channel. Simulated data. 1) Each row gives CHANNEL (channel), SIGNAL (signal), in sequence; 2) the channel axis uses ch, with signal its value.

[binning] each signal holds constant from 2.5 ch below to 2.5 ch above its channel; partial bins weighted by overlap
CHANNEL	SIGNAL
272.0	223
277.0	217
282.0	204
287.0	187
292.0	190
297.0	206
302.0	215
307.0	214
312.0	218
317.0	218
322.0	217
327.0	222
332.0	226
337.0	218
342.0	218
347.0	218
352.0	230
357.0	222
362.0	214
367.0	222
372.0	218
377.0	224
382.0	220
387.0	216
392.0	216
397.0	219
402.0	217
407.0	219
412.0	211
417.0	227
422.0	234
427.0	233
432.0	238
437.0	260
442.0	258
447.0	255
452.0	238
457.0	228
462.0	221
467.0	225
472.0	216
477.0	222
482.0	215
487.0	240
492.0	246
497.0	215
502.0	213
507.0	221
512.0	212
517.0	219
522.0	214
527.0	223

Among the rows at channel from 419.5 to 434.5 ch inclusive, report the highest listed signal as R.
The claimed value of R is 238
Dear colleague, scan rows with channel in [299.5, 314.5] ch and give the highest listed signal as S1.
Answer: 218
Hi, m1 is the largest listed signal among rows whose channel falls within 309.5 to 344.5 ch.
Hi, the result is 226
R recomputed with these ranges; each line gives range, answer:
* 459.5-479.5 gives 225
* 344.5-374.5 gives 230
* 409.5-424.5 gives 234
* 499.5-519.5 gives 221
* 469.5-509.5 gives 246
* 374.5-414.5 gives 224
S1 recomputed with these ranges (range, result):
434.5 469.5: 260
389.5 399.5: 219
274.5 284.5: 217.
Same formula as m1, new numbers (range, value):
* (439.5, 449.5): 258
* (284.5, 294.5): 190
